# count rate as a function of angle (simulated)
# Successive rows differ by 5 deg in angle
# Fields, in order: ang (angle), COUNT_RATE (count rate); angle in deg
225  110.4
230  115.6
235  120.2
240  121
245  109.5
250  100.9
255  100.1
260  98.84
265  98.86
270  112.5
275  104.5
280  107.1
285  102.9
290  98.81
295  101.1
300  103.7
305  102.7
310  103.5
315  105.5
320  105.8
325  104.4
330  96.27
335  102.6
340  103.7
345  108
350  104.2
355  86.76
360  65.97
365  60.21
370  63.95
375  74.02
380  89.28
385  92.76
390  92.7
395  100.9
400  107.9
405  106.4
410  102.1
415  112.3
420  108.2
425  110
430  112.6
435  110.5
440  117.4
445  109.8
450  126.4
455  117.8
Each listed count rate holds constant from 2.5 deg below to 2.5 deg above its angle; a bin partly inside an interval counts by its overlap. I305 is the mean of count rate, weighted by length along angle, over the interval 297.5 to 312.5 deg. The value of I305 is 103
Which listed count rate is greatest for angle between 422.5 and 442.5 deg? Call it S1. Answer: 117.4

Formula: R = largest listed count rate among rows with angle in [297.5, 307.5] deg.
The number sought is 103.7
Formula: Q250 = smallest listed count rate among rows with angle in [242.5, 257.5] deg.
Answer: 100.1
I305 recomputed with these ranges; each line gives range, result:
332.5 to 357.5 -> 101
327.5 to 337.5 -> 99.4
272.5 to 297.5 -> 103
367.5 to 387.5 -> 80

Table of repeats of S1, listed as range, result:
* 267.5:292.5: 112.5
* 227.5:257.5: 121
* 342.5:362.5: 108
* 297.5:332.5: 105.8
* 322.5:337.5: 104.4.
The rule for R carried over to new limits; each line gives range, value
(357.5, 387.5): 92.76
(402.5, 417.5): 112.3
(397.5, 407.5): 107.9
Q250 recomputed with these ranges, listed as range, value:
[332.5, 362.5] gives 65.97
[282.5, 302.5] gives 98.81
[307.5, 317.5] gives 103.5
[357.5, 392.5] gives 60.21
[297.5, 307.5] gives 102.7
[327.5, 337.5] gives 96.27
